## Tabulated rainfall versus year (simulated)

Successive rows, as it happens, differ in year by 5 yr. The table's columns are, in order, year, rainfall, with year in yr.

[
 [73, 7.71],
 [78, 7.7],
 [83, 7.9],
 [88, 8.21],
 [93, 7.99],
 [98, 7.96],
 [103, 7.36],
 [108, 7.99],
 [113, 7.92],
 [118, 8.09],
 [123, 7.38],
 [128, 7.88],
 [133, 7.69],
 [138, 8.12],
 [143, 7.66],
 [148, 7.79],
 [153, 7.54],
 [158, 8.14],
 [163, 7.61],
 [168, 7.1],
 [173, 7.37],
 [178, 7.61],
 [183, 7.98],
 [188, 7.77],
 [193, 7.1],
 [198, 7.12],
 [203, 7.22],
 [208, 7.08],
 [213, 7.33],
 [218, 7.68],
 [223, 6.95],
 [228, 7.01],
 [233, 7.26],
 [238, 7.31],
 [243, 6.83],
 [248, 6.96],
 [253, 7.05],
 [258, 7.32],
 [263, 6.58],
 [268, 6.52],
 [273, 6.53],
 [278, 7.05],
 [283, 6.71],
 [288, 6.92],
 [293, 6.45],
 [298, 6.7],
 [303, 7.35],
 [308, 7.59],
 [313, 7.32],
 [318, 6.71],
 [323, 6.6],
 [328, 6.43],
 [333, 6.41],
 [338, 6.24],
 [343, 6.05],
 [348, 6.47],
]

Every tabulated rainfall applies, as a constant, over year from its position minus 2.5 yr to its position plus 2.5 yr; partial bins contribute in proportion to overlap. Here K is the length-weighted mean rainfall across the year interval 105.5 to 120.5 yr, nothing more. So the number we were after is 8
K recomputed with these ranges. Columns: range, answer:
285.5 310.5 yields 7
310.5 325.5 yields 6.88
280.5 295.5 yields 6.69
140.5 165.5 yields 7.75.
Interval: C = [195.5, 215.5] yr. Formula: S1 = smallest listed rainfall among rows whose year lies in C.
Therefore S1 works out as 7.08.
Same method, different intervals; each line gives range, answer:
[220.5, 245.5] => 6.83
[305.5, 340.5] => 6.24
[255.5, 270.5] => 6.52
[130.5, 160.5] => 7.54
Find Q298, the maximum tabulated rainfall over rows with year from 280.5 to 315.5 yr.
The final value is 7.59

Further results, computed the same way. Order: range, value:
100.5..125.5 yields 8.09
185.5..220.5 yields 7.77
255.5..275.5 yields 7.32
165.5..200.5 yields 7.98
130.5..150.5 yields 8.12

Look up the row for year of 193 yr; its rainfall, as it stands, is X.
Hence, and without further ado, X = 7.1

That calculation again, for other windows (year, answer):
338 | 6.24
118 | 8.09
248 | 6.96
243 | 6.83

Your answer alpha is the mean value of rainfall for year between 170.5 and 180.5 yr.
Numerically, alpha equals 7.49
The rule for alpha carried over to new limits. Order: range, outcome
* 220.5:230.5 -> 6.98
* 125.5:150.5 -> 7.83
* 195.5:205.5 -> 7.17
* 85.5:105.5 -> 7.88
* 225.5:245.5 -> 7.1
